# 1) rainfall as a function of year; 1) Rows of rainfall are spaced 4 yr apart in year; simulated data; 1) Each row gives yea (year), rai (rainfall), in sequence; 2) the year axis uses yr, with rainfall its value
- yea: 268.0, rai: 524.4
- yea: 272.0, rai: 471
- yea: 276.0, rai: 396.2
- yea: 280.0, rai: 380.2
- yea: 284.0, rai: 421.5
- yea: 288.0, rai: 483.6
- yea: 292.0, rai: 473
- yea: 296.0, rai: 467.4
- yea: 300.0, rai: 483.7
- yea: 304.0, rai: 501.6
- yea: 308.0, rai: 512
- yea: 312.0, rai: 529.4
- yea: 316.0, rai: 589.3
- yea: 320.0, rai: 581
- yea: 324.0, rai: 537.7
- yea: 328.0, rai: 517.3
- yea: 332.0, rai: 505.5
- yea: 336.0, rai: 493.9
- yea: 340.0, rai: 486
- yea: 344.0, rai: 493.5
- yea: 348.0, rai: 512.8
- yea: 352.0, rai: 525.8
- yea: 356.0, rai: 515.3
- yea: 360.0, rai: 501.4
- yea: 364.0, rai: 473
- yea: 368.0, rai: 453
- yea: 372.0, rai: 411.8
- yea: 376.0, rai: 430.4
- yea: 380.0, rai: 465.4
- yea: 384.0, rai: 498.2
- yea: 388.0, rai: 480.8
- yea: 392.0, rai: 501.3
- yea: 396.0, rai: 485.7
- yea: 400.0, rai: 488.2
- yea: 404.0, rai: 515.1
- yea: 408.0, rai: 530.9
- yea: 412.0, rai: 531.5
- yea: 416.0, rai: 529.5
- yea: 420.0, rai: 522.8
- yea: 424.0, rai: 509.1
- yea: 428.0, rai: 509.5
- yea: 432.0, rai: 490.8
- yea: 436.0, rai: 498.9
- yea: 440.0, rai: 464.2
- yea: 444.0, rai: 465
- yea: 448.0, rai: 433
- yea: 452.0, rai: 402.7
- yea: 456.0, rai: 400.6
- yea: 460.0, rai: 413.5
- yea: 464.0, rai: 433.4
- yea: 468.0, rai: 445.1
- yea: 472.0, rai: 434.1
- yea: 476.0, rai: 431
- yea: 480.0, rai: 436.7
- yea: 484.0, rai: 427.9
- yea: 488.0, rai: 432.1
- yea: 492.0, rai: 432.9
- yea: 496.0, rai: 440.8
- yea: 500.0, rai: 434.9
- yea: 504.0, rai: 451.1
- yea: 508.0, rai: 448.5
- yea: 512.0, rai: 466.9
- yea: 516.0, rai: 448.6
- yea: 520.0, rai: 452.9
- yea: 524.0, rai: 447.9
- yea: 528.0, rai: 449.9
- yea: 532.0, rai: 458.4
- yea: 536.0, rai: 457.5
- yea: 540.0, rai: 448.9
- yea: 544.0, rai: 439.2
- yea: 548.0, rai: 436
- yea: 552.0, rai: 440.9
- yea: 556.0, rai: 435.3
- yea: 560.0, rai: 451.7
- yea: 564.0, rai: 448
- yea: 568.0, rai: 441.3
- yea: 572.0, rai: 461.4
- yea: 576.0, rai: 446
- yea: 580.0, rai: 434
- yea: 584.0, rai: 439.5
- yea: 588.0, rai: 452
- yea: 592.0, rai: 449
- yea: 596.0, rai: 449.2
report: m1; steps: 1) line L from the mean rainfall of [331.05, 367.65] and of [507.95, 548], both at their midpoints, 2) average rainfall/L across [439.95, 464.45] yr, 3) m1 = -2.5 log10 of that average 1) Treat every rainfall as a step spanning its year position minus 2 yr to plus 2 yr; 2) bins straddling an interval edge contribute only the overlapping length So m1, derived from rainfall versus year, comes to 0.11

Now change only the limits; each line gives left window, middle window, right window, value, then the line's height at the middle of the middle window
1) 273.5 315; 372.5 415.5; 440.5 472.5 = -0.11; 445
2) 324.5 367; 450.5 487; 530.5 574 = 0.11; 469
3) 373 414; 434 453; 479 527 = 0.03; 469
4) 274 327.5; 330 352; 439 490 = -0.06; 475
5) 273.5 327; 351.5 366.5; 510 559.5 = -0.05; 479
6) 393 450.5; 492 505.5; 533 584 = 0.07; 468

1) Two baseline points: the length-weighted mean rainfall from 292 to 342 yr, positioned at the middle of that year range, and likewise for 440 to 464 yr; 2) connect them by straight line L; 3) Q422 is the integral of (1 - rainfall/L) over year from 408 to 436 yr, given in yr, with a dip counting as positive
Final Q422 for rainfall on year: -4.29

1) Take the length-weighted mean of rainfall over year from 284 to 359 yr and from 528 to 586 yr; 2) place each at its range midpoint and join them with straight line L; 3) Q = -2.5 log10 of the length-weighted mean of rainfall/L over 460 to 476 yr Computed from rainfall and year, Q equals 0.09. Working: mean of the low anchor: 509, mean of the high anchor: 446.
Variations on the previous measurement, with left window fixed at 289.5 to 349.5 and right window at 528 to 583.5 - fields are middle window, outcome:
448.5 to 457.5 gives 0.17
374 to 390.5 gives 0.06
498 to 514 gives 0.02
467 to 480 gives 0.08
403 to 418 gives -0.09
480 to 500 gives 0.07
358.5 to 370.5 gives 0.06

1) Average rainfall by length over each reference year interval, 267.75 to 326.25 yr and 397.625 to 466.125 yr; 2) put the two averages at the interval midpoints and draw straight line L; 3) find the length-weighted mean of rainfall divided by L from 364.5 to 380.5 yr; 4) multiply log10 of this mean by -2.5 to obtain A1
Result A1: 0.10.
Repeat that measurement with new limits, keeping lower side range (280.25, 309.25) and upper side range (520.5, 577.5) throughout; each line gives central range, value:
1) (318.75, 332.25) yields -0.149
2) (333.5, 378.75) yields -0.037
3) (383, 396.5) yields -0.067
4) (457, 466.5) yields 0.082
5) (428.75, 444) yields -0.061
